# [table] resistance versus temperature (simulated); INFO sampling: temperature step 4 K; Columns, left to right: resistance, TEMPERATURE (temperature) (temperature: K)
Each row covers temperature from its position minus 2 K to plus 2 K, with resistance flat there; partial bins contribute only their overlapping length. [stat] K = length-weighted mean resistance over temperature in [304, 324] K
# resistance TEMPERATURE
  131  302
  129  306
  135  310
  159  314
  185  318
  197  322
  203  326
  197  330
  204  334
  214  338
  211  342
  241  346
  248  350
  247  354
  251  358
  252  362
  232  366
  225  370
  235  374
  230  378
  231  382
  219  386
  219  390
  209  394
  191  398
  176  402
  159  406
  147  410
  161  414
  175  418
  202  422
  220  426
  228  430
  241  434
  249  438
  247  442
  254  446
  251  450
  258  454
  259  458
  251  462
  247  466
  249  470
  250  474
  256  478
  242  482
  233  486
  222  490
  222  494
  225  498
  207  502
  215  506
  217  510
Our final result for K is 161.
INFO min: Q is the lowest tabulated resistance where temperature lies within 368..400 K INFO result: 191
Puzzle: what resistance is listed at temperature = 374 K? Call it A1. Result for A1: 235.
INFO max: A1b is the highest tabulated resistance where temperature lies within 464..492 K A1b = 256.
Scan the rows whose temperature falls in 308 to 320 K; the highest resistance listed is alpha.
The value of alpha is 185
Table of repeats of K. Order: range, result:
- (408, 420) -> 161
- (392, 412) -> 176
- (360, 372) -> 236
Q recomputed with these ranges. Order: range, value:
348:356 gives 247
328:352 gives 197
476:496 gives 222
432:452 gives 241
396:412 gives 147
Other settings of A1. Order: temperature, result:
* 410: 147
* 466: 247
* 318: 185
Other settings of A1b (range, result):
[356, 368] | 252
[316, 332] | 203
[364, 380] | 235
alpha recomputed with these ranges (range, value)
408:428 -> 220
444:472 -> 259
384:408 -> 219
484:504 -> 233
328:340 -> 214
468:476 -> 250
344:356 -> 248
